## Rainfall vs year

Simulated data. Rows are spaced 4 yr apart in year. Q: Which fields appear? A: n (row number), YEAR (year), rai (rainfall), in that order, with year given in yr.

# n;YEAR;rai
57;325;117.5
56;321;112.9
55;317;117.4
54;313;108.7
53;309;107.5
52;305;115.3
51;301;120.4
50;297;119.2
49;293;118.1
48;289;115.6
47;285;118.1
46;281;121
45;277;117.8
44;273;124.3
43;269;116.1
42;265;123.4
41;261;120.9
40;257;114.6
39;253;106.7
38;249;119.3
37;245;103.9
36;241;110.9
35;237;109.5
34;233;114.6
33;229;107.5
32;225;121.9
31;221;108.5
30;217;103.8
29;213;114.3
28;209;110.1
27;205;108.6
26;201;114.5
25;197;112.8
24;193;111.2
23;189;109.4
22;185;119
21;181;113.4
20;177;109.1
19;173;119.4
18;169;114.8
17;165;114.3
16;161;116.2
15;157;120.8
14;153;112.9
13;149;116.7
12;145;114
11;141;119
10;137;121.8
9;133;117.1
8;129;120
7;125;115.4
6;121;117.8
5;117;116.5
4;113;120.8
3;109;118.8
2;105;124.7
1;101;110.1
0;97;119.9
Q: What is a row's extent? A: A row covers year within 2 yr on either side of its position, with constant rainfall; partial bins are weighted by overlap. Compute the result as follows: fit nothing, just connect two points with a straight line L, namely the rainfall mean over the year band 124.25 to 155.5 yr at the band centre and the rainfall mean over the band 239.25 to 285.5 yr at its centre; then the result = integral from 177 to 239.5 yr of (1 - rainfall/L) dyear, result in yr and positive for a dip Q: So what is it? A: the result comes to 2.6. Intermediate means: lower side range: 117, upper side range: 116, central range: 112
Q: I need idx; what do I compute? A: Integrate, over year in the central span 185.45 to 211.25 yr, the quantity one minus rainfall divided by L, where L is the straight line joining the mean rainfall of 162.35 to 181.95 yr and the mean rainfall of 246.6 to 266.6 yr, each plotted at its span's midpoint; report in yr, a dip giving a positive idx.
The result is 0.8 yr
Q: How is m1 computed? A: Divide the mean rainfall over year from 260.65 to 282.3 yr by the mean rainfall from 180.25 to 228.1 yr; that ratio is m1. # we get 1.07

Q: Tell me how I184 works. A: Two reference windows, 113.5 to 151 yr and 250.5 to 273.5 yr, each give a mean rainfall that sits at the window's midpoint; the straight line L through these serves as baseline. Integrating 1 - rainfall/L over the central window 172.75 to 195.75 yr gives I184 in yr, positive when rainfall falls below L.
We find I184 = 0.9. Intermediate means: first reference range 118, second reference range 117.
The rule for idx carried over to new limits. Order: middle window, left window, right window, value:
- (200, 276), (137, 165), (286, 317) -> 1.6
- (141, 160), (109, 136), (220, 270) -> 0.1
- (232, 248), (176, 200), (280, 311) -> 0.6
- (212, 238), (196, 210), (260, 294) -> 0.6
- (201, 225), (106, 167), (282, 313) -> 1.3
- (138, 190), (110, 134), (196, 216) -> -0.3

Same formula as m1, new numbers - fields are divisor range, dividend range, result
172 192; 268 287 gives 1.05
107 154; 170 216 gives 0.96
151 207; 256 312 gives 1.03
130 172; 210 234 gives 0.95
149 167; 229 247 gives 0.94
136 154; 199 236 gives 0.95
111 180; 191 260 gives 0.95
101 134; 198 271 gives 0.95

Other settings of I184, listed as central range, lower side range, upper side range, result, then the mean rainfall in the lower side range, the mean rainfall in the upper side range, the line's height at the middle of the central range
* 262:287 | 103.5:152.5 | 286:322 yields -1.0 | 118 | 115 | 116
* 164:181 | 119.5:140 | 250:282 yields 0.6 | 118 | 118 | 118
